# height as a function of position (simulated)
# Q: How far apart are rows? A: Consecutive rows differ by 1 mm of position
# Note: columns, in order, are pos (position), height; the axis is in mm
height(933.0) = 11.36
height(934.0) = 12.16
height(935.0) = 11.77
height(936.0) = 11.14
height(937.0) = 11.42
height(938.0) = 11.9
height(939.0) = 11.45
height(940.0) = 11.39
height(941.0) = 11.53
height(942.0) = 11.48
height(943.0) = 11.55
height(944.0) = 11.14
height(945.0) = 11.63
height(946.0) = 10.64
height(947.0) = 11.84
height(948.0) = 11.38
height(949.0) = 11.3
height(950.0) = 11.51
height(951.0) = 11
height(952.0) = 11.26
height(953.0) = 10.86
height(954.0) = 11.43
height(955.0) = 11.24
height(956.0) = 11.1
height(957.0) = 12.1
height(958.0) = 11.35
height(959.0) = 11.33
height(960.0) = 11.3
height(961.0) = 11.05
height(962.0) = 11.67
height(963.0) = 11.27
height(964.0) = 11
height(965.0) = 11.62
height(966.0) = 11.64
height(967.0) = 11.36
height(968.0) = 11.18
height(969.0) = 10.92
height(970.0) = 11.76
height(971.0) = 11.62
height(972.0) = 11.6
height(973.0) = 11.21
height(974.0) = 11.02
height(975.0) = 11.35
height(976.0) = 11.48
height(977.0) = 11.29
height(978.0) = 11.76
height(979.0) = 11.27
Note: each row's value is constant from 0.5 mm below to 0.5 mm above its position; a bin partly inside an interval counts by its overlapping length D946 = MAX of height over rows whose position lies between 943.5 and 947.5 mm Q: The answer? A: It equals 11.84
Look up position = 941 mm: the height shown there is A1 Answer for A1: 11.53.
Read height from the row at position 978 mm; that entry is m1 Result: 11.76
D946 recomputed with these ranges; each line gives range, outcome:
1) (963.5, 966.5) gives 11.64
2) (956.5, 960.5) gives 12.1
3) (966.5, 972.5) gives 11.76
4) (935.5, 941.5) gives 11.9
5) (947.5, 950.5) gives 11.51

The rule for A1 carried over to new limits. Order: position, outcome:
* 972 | 11.6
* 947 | 11.84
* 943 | 11.55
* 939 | 11.45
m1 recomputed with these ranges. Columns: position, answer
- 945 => 11.63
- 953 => 10.86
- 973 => 11.21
